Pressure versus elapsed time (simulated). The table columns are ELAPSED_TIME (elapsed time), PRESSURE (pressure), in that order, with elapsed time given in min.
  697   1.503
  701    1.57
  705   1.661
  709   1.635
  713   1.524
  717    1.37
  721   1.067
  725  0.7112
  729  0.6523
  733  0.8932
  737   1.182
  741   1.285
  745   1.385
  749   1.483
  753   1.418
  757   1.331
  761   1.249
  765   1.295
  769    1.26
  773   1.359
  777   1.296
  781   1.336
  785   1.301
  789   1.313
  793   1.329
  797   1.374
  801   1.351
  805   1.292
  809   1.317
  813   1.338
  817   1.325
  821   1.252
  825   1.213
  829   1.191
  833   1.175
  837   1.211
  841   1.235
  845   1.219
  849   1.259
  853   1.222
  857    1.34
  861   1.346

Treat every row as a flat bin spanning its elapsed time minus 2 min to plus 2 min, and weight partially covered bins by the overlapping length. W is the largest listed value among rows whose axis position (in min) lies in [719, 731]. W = 1.067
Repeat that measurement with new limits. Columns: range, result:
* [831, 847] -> 1.235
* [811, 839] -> 1.338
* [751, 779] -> 1.418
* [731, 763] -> 1.483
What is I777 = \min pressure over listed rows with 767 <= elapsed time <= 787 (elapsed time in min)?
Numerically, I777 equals 1.26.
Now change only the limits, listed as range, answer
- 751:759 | 1.331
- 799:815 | 1.292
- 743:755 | 1.385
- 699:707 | 1.57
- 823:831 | 1.191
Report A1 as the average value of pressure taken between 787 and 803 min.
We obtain 1.34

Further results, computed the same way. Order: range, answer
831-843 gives 1.21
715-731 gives 0.95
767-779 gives 1.3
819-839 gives 1.21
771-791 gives 1.32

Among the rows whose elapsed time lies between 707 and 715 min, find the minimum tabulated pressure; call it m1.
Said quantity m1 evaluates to 1.524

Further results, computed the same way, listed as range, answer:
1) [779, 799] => 1.301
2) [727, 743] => 0.6523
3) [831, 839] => 1.175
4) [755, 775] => 1.249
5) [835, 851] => 1.211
